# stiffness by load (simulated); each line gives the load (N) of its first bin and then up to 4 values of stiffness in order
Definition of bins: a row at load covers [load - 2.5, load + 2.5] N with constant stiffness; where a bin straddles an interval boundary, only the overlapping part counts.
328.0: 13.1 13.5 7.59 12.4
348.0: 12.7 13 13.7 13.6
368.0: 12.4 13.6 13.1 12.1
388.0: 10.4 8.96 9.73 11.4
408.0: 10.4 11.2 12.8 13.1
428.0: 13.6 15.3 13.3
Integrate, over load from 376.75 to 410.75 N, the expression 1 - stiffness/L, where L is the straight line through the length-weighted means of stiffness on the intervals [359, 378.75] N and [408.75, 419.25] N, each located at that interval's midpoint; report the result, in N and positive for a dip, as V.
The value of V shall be 4.3 N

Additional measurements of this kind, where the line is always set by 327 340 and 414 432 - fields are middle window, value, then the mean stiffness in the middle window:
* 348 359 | -1.3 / 13.2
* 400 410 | 1.5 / 10.9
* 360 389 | -1.2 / 12.7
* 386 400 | 3.2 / 9.67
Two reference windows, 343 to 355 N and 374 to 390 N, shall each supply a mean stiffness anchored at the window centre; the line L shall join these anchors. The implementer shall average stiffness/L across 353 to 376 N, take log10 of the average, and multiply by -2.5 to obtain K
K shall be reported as -0.07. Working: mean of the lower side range 12.8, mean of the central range 13.3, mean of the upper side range 12.1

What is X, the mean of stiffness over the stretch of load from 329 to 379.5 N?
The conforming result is 12.6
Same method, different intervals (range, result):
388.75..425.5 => 11.1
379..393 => 11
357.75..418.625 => 11.7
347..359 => 13.1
